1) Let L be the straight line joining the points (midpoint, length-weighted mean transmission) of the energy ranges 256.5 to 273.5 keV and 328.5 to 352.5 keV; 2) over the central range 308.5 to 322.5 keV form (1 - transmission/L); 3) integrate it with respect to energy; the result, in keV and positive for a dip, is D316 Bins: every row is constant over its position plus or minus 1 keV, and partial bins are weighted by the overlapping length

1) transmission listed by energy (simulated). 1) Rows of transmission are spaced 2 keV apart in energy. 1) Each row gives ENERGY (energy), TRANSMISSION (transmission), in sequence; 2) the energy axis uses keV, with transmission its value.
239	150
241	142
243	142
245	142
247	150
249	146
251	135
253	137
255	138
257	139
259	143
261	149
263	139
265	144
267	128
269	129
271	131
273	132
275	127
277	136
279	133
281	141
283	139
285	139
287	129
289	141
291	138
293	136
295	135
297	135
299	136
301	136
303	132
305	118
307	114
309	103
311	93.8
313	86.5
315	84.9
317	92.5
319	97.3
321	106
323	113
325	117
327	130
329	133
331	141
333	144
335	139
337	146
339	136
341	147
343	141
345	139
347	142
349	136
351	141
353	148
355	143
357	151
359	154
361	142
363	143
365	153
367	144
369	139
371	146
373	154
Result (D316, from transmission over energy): 4.4 keV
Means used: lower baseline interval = 137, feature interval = 95.2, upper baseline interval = 141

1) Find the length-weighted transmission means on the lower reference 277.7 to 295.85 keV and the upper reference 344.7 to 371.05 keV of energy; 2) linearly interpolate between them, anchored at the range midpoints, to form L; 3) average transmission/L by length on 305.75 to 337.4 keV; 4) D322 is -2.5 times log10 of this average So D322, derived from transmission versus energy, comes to 0.22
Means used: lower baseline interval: 137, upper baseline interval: 144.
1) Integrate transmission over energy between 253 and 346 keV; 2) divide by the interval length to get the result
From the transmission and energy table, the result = 129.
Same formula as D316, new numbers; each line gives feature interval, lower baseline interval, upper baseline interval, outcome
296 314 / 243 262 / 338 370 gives 3.2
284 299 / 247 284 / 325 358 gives 0.2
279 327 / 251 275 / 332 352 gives 6.3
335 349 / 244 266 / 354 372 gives 0.4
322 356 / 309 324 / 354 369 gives -4.5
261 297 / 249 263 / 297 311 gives -1.1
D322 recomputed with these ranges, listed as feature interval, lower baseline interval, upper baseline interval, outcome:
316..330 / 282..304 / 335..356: 0.23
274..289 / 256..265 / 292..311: -0.01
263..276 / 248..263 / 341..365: 0.07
